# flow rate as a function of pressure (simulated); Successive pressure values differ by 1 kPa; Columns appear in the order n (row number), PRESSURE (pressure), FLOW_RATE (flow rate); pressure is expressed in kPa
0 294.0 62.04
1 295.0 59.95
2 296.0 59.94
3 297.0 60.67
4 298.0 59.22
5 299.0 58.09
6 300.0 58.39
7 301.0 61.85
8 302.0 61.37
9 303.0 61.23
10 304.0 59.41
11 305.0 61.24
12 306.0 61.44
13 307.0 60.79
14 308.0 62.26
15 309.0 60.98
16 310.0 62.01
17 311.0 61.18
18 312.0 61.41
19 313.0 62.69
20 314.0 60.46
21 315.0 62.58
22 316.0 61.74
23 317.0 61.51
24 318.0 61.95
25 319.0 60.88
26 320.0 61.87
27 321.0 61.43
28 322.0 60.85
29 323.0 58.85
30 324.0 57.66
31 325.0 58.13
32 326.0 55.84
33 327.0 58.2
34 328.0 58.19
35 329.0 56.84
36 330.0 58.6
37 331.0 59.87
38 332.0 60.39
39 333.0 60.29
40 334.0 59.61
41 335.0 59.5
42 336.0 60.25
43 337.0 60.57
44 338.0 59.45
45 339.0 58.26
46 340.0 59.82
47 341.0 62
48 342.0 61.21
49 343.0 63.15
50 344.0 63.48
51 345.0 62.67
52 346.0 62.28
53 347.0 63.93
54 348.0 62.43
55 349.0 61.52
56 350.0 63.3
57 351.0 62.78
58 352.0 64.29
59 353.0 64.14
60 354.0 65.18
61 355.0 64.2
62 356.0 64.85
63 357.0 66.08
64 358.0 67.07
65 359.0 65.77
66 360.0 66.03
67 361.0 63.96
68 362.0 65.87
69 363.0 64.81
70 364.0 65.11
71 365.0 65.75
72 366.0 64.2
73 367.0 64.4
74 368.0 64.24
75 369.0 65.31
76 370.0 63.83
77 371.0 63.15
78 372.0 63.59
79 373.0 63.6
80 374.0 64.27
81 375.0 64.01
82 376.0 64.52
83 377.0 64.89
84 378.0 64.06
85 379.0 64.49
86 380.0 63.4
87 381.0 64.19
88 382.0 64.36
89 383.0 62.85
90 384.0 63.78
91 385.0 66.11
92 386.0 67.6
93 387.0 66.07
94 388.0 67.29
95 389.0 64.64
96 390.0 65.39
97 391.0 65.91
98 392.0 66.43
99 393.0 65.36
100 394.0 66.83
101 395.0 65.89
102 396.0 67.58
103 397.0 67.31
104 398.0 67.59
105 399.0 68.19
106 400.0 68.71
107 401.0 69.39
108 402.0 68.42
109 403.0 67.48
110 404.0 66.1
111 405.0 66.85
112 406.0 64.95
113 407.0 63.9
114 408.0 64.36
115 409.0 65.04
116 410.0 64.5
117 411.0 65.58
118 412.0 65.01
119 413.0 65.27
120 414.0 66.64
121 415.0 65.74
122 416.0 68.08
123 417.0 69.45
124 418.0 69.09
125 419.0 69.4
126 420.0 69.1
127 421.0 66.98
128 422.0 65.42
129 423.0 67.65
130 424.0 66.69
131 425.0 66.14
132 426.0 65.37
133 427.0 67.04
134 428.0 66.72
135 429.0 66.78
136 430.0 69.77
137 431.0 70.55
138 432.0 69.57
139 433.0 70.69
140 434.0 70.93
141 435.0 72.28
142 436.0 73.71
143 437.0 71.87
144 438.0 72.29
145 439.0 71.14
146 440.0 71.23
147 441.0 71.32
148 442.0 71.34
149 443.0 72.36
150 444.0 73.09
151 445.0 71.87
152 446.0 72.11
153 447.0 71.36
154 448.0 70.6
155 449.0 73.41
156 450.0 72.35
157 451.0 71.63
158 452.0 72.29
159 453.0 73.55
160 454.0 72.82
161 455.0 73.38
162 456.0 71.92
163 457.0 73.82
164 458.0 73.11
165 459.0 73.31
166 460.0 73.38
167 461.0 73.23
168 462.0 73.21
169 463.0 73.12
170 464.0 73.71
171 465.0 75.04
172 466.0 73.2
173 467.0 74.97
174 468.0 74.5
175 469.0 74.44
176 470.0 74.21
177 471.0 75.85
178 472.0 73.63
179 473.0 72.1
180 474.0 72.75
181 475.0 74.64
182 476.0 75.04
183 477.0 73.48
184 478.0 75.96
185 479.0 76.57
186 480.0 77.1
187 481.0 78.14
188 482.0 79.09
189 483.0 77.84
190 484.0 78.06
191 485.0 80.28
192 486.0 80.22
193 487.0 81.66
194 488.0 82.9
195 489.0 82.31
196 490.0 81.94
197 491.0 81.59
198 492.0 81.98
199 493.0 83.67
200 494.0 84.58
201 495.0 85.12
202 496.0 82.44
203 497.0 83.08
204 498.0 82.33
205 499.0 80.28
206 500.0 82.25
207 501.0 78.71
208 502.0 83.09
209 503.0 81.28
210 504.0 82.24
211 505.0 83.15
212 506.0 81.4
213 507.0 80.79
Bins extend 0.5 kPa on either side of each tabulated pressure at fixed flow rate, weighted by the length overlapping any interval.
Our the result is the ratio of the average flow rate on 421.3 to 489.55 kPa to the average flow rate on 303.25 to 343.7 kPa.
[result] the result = 1.21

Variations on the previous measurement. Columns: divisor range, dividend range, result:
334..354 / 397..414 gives 1.07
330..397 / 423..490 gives 1.15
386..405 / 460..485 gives 1.12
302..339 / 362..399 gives 1.08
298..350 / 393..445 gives 1.13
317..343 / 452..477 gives 1.23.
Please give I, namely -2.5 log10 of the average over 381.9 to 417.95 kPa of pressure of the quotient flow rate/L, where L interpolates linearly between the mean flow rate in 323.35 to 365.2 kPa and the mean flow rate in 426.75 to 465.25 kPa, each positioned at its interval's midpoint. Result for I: 0.02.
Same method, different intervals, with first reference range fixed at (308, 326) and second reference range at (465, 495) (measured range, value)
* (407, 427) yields 0.07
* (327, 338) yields 0.06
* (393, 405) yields 0.03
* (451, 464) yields 0.03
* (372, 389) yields 0.05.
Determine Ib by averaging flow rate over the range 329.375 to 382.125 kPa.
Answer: 63.2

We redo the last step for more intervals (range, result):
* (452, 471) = 73.6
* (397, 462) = 69.4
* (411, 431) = 67.2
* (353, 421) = 65.7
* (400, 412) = 66.1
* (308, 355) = 61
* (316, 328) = 59.8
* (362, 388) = 64.6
